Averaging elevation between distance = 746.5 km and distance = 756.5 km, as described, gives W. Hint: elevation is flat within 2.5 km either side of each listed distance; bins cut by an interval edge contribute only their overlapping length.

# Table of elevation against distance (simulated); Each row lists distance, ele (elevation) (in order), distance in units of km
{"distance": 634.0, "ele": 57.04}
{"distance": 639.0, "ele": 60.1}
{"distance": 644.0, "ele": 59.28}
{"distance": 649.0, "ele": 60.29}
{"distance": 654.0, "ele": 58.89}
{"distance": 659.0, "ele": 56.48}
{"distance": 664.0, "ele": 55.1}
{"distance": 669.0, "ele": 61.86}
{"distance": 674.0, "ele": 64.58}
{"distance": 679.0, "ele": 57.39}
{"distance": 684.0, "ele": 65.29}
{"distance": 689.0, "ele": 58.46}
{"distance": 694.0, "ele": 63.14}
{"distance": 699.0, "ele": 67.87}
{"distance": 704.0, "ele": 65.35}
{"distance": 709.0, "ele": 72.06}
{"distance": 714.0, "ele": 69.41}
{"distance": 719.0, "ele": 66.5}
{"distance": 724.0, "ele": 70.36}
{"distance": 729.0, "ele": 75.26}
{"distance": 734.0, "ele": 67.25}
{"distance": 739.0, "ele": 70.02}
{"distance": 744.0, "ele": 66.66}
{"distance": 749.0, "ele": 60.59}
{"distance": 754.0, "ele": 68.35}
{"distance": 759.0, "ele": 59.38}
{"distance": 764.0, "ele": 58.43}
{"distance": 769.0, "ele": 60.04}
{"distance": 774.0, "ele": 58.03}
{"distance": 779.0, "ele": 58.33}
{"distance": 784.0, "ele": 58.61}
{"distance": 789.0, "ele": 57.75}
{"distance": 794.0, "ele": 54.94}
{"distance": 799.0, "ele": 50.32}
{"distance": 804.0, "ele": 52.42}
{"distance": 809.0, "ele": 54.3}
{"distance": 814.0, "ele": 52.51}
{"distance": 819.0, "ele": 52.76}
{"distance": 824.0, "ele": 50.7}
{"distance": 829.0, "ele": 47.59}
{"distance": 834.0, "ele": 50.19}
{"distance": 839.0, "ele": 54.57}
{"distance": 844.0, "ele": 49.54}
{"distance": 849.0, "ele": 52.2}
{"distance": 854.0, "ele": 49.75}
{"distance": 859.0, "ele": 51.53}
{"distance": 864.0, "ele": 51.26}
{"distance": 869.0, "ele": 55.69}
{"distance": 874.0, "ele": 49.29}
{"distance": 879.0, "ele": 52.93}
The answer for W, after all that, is 64.5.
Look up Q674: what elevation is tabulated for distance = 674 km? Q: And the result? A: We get 64.58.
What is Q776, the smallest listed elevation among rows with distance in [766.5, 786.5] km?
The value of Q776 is 58.03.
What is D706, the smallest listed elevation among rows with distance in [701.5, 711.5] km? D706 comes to 65.35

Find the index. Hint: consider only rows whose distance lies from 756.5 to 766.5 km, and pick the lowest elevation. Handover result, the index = 58.43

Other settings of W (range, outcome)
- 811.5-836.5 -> 50.8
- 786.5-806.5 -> 53.9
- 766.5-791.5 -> 58.6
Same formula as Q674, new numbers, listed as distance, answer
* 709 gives 72.06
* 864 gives 51.26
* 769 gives 60.04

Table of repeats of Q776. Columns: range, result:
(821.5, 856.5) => 47.59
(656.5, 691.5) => 55.1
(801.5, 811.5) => 52.42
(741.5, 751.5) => 60.59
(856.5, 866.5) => 51.26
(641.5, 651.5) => 59.28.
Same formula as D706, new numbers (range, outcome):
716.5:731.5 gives 66.5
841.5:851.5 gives 49.54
